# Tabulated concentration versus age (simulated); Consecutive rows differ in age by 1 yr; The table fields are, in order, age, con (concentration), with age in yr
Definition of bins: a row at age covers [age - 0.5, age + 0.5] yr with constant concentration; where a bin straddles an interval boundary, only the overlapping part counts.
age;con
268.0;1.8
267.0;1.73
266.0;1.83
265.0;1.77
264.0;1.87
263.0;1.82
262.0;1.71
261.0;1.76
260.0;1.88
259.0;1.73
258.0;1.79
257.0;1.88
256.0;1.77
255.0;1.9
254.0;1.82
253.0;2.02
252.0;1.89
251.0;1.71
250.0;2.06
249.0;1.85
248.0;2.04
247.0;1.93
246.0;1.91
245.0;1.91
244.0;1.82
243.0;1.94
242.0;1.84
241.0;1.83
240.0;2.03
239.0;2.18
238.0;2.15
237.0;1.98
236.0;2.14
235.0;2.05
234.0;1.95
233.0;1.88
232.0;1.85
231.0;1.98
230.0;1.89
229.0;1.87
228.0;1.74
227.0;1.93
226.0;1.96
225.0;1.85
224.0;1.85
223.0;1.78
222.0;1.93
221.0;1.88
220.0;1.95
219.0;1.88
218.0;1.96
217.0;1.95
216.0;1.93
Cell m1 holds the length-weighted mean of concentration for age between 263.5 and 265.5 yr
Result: 1.82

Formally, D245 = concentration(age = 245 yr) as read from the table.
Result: 1.91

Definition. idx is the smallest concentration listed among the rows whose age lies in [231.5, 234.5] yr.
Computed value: 1.85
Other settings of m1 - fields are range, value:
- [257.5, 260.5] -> 1.8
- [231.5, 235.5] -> 1.93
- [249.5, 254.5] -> 1.9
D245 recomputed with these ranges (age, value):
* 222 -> 1.93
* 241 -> 1.83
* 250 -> 2.06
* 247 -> 1.93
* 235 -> 2.05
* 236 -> 2.14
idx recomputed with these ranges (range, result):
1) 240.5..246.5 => 1.82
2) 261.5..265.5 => 1.71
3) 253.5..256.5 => 1.77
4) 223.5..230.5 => 1.74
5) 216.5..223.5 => 1.78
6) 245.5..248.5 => 1.91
